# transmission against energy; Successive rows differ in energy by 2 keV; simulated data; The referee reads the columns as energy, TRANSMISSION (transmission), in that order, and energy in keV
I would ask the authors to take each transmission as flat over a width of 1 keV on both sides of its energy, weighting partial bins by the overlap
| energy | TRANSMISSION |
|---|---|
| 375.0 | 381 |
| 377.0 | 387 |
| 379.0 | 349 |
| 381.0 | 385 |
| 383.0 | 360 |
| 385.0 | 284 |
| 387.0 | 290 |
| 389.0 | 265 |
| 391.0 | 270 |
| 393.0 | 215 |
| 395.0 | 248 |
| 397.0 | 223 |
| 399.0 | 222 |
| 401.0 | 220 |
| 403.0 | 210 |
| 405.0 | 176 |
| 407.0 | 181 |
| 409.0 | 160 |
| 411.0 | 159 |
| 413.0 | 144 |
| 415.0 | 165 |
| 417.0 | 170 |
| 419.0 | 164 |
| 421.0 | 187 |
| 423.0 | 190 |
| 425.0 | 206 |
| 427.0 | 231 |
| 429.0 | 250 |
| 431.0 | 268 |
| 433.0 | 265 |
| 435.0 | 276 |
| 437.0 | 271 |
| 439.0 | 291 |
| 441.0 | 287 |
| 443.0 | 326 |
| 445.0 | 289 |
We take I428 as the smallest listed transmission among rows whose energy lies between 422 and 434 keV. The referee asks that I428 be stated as 190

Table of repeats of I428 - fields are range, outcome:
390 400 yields 215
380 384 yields 360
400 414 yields 144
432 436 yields 265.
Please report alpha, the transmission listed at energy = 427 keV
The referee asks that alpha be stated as 231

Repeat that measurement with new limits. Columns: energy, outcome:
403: 210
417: 170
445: 289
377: 387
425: 206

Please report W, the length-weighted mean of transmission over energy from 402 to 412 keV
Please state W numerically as 177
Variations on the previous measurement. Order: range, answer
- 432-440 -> 276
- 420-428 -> 204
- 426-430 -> 240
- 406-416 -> 162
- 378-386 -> 344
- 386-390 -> 278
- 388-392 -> 268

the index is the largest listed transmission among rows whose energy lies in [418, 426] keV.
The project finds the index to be 206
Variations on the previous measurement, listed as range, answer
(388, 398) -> 270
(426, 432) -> 268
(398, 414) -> 222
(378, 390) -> 385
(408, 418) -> 170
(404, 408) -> 181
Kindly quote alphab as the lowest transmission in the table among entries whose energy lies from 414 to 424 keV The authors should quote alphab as 164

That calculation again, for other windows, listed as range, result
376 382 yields 349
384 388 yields 284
